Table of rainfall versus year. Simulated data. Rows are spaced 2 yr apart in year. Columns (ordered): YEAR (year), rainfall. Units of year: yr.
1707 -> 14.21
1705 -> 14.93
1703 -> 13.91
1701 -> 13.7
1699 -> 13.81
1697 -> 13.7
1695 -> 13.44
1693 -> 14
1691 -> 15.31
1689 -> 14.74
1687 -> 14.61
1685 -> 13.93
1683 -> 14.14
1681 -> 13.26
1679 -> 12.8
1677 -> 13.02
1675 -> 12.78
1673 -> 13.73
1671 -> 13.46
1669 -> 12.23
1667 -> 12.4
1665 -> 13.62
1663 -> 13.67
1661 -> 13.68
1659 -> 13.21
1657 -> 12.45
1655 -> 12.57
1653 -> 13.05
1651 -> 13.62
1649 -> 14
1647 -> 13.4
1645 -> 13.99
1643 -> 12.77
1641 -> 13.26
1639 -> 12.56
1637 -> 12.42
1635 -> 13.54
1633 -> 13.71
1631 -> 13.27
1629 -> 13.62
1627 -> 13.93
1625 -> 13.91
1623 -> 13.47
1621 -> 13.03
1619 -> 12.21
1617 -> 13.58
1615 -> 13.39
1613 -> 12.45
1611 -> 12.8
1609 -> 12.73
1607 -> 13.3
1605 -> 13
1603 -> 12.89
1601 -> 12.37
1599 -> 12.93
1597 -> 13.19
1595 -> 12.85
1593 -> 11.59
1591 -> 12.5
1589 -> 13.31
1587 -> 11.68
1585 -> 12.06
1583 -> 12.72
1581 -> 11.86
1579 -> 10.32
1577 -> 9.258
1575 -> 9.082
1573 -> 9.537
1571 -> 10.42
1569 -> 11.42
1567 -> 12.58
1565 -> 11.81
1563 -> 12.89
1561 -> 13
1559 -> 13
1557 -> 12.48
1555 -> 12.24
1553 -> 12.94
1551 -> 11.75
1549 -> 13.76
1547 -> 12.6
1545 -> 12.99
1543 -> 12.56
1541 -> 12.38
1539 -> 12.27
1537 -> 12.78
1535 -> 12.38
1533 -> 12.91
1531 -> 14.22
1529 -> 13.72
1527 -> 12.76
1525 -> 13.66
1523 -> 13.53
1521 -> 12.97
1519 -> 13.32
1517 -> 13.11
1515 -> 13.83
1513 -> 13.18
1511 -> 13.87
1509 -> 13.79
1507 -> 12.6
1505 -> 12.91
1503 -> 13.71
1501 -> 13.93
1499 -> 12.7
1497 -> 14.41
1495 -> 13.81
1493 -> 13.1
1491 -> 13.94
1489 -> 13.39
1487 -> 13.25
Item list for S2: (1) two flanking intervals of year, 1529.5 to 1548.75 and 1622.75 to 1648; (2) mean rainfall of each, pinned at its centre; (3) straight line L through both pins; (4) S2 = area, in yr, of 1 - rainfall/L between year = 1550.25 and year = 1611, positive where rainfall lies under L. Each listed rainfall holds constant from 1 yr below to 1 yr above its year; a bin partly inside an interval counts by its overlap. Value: 4.7 yr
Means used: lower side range 12.8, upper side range 13.4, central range 12.1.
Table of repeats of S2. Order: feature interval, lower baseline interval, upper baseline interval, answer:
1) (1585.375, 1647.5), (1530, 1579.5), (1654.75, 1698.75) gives -0.99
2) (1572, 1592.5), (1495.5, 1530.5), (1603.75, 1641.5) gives 3.12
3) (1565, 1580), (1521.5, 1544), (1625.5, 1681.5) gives 3.00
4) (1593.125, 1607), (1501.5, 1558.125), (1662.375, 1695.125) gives 0.51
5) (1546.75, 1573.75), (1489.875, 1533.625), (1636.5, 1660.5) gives 2.34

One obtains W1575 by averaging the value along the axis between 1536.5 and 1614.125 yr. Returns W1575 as 12.2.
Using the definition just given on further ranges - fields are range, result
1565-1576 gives 10.7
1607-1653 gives 13.3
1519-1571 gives 12.7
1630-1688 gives 13.3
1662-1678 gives 13.1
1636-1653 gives 13.2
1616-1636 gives 13.4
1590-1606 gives 12.7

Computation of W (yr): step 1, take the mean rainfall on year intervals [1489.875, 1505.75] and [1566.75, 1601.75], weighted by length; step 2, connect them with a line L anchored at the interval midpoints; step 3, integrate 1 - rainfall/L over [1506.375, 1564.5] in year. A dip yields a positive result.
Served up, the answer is -1.3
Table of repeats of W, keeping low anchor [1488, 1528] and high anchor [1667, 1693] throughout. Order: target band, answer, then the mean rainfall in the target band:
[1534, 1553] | 1.2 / 12.6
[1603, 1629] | 0.8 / 13.2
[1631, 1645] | 0.5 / 13.1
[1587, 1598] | 0.8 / 12.6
